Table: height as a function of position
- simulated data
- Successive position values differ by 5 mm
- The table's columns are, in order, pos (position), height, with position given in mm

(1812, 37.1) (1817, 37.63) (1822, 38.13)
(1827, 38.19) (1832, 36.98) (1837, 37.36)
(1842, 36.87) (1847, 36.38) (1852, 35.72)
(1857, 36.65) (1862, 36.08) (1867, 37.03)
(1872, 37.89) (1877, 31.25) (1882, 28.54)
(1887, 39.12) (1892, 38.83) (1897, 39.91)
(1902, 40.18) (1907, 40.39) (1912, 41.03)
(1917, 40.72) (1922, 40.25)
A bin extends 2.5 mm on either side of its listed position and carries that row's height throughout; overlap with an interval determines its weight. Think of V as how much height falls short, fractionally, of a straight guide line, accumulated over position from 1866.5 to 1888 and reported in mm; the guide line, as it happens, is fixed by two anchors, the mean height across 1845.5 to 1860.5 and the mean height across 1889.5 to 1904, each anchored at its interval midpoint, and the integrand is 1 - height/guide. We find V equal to 2.16 mm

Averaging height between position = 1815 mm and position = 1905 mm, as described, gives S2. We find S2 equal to 36.8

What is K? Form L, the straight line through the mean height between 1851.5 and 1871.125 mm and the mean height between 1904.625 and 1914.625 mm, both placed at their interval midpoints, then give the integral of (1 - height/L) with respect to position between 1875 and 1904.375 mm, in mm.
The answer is 2.0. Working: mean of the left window 36.6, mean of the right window 40.7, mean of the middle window 36.4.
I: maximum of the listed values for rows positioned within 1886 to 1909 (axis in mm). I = 40.39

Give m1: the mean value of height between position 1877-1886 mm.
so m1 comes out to 31.1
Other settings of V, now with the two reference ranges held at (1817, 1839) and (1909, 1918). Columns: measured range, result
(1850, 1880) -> 2.61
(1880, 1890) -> 1.38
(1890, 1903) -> 0.20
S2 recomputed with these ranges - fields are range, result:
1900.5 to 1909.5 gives 40.3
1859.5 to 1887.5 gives 34.7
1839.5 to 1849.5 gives 36.6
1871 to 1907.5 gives 36.8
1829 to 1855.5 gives 36.7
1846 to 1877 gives 36.2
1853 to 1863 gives 36.3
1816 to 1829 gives 38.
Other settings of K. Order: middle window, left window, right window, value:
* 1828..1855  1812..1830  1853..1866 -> 0.2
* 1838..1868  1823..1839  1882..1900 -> 0.9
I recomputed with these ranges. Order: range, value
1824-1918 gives 41.03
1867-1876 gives 37.89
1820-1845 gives 38.19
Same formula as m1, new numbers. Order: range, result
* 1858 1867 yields 36.4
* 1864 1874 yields 37.4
